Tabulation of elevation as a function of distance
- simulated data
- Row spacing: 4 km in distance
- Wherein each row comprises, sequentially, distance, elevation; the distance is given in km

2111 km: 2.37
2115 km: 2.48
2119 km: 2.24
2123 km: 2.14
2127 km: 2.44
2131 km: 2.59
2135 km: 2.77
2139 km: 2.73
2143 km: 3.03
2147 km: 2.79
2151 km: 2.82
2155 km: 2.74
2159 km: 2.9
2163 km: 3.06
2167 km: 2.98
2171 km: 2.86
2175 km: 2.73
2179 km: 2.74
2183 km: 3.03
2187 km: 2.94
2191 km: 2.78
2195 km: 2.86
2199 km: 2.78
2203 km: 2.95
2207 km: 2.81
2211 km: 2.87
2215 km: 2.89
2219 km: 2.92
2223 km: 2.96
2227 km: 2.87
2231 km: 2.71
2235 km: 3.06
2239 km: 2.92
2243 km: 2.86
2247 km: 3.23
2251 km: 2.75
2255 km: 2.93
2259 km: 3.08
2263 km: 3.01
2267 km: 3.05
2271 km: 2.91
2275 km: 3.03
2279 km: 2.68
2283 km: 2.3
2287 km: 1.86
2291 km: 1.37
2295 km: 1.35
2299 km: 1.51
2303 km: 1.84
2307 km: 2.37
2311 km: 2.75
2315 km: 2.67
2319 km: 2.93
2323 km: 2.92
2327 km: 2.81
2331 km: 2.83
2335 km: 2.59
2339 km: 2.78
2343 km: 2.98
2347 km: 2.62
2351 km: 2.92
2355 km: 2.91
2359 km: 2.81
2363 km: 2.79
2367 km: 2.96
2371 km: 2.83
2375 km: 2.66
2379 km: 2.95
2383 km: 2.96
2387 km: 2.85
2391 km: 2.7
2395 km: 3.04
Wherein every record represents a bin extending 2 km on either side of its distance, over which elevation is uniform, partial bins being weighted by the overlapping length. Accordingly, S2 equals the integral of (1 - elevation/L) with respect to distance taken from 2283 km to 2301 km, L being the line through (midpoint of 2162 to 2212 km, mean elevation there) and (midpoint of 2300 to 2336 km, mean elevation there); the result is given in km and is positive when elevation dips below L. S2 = 7.11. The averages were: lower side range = 2.87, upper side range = 2.6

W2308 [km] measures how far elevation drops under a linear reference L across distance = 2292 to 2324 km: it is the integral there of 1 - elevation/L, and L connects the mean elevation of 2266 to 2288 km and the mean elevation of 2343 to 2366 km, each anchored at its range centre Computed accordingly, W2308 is 5.7 km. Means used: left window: 2.65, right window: 2.83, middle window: 2.24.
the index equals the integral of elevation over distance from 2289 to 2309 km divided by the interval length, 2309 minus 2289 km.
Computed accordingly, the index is 1.69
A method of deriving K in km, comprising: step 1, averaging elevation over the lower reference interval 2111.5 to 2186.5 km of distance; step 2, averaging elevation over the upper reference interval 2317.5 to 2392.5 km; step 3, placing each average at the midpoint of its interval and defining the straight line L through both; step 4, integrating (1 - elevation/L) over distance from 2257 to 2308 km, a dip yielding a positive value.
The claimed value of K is 8.4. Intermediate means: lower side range 2.72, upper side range 2.83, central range 2.33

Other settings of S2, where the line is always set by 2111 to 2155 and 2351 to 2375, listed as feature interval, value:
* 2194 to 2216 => -1.49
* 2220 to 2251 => -2.53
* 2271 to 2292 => 3.09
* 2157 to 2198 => -3.70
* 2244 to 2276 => -3.00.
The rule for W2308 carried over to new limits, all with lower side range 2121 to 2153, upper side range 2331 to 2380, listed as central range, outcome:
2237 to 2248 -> -0.99 km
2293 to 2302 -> 4.21 km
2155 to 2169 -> -1.38 km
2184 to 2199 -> -0.88 km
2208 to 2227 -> -1.27 km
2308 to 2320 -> 0.21 km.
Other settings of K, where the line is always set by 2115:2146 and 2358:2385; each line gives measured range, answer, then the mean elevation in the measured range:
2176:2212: -2.97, 2.86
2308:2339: 0.26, 2.77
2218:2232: -1.02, 2.87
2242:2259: -1.60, 2.96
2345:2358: 0.06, 2.82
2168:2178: -0.74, 2.81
